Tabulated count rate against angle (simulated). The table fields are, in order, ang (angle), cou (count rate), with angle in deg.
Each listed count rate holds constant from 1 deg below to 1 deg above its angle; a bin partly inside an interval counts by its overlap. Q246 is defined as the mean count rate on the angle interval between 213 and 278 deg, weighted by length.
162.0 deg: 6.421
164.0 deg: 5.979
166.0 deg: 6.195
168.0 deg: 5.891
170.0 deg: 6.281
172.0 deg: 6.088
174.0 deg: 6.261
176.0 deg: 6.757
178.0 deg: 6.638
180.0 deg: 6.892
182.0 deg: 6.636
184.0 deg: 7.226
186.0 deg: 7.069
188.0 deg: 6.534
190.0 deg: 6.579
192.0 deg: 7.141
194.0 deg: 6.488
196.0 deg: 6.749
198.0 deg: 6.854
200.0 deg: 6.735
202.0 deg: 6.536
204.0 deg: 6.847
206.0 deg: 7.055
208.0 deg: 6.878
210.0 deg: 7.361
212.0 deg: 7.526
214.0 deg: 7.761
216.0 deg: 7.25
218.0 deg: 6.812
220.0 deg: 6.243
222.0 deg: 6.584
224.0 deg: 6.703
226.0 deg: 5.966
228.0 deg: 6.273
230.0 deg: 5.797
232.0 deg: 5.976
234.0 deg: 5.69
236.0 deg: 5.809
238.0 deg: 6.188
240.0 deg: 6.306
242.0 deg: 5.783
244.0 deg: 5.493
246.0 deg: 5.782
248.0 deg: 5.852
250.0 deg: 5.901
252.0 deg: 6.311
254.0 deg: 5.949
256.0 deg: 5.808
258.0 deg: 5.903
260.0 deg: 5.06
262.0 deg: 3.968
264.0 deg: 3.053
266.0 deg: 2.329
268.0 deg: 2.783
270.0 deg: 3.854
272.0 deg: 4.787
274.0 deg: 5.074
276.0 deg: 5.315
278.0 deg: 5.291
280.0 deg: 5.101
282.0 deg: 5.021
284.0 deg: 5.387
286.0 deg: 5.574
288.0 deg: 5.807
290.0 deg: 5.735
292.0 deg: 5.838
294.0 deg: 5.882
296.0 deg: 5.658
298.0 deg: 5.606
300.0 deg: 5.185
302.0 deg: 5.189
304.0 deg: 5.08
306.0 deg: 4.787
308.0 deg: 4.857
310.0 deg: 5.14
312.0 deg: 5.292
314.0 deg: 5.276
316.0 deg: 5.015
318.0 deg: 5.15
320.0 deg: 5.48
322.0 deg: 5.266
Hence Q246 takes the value 5.57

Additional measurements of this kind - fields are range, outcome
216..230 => 6.44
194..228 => 6.84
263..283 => 4.26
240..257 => 5.89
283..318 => 5.36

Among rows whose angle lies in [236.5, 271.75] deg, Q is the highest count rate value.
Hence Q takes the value 6.311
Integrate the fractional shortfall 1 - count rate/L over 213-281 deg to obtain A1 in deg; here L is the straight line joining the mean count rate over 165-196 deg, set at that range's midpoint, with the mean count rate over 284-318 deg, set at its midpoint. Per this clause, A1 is 4.4 deg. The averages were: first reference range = 6.58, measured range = 5.55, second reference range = 5.36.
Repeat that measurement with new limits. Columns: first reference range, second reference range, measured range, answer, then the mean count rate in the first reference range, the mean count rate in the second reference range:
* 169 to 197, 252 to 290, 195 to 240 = -4.9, 6.67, 4.85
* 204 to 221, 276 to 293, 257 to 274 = 5.4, 7.1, 5.46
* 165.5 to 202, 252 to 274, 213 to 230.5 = -3.2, 6.62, 4.47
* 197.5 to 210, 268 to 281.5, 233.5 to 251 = -0.5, 6.86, 4.75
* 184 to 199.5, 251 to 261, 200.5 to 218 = -1.6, 6.8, 5.81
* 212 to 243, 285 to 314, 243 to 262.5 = 1.3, 6.38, 5.4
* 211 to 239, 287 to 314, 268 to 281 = 2.3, 6.47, 5.38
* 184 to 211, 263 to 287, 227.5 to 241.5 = -0.7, 6.85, 4.46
